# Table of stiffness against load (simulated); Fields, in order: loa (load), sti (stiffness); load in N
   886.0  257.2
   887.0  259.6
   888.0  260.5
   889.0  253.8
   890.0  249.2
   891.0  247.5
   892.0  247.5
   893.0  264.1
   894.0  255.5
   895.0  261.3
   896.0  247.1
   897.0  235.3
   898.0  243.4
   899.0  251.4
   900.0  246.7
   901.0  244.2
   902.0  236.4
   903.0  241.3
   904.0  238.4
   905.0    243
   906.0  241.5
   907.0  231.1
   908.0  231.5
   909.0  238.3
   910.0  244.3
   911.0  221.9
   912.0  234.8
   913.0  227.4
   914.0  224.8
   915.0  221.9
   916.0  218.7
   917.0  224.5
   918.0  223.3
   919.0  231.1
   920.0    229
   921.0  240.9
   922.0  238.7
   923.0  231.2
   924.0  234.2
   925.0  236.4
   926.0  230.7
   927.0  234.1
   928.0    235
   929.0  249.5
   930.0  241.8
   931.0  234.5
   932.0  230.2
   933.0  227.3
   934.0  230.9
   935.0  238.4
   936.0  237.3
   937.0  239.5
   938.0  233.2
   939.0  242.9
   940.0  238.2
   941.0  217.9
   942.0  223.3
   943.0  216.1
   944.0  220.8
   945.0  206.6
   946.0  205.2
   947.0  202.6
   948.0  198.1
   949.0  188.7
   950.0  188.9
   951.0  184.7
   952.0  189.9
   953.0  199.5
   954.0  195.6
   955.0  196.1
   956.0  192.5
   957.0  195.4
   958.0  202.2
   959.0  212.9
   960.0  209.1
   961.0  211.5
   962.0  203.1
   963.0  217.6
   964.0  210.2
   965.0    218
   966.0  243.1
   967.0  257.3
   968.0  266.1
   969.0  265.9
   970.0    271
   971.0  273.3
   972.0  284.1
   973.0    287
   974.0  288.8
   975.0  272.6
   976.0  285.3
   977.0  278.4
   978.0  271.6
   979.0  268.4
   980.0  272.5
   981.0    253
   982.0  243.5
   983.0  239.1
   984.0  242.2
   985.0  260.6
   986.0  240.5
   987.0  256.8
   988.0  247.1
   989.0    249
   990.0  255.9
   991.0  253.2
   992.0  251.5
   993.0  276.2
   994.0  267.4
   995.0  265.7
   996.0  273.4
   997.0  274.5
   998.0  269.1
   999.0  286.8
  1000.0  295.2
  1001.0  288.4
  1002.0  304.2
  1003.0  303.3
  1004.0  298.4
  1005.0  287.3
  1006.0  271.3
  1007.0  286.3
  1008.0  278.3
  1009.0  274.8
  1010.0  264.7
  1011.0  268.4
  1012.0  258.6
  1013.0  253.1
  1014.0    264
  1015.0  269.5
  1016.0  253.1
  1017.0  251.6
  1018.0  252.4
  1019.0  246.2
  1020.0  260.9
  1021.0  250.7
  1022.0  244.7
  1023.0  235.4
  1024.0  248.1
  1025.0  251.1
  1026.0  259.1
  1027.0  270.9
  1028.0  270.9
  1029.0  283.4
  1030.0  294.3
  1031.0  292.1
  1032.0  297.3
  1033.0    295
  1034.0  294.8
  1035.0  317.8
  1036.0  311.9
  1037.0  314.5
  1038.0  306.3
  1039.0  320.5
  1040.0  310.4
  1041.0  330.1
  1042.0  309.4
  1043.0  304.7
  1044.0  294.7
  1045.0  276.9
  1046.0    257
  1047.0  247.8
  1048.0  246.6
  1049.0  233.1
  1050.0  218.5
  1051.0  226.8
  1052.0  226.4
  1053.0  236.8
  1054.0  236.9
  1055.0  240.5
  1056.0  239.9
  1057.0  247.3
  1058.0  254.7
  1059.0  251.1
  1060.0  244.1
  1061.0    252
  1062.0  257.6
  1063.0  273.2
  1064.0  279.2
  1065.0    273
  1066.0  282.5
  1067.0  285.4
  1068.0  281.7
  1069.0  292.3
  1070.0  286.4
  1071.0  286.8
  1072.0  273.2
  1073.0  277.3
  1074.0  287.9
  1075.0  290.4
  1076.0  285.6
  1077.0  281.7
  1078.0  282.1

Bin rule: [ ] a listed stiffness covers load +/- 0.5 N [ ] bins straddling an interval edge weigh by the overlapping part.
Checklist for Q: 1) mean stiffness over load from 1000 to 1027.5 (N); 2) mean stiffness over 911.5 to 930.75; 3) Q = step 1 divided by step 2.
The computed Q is 1.15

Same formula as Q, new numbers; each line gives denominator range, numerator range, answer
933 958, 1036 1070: 1.27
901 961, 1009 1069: 1.20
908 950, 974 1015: 1.18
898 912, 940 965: 0.86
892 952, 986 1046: 1.20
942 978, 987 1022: 1.18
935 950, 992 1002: 1.27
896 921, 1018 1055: 1.16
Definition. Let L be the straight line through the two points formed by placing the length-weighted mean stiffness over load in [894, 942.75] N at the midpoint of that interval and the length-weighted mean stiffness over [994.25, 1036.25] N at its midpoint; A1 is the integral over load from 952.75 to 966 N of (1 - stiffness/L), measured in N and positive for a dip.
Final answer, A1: 2.39 N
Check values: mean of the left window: 235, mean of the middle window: 206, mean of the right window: 274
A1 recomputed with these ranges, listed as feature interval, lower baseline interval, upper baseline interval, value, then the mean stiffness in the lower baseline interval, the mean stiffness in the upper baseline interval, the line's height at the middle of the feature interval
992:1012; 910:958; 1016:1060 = -2.2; 221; 268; 252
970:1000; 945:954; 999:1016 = -2.5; 195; 279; 246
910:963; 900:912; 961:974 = 5.1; 238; 250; 244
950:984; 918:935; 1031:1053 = 1.9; 234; 282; 251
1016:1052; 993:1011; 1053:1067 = -0.9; 281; 257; 268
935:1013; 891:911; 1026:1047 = 7.4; 244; 296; 272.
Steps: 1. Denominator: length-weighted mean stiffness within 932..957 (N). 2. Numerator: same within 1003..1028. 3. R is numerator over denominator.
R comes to 1.2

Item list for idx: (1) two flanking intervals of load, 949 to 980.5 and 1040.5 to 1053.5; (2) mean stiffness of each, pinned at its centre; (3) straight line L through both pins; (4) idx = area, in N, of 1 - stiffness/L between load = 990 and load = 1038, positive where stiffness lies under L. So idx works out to -4.4 N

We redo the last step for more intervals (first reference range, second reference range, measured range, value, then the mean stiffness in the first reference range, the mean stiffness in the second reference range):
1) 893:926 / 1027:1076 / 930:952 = 2.34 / 237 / 275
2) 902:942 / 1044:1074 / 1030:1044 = -2.85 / 233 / 259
